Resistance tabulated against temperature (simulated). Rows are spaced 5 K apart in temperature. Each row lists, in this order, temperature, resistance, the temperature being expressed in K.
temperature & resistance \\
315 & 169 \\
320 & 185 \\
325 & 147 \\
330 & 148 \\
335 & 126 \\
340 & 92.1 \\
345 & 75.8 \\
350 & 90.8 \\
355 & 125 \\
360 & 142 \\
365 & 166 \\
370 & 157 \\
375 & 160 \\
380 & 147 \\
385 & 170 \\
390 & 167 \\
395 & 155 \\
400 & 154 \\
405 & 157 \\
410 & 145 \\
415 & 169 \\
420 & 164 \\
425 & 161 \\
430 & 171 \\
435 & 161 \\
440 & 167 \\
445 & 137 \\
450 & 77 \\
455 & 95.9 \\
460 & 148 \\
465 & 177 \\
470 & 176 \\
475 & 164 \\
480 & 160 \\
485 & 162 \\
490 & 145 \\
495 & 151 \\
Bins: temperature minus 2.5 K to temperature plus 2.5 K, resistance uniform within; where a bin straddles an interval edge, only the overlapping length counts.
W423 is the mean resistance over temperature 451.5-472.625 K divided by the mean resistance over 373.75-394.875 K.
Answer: 0.9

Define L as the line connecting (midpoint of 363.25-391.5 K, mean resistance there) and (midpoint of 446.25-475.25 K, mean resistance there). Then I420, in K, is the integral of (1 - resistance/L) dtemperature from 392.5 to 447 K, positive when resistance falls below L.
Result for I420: -3.5 K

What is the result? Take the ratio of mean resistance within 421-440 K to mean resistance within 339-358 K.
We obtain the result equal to 1.69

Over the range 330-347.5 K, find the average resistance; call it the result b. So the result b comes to 105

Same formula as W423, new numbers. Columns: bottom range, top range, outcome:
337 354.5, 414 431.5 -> 1.81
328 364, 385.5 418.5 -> 1.37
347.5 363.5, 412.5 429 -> 1.35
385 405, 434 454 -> 0.82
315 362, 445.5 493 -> 1.13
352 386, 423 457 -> 0.92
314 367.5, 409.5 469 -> 1.12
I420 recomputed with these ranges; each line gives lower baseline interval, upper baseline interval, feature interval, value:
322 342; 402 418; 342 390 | 1.6 K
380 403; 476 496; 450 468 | 2.8 K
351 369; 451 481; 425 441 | -2.0 K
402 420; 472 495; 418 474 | 3.1 K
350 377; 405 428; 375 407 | -1.3 K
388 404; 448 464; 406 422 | -1.5 K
